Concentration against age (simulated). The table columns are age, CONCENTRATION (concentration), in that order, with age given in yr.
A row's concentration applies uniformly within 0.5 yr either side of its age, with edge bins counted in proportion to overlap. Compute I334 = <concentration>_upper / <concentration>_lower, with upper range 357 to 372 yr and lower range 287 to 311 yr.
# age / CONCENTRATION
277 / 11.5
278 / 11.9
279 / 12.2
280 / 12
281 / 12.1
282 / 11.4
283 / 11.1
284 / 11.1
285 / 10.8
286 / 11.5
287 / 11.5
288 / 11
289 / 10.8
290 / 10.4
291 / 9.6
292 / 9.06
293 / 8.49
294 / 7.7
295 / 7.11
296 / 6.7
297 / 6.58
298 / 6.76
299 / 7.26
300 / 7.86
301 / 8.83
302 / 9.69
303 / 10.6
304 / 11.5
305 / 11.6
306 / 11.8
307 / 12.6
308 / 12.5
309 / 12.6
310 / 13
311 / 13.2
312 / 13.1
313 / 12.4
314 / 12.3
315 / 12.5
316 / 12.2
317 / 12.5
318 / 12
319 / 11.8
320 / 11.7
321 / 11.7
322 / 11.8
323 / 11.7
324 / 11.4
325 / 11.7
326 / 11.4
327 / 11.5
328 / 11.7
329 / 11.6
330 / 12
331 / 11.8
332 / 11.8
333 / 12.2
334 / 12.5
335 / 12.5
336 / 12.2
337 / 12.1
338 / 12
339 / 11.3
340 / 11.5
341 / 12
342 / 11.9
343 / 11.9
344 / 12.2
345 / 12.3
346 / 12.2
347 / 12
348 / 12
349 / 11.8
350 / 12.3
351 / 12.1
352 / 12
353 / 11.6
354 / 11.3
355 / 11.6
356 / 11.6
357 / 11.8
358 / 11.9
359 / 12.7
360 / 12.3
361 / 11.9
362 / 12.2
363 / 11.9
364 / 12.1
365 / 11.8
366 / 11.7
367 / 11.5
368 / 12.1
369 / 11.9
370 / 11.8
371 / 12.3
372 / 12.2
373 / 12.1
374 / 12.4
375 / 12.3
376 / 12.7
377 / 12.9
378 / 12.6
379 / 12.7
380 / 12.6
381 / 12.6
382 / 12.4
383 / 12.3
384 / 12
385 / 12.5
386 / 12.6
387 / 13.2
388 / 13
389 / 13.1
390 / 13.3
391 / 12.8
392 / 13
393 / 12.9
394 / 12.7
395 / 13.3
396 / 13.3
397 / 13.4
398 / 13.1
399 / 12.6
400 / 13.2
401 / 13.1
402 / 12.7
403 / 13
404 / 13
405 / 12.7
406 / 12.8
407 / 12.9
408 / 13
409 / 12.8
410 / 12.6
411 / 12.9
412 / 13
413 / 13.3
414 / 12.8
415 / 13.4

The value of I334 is 1.2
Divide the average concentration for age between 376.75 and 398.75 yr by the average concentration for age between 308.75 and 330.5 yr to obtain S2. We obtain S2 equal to 1.06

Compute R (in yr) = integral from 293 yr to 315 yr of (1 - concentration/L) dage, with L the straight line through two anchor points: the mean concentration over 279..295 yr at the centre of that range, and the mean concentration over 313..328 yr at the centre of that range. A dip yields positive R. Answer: 1.9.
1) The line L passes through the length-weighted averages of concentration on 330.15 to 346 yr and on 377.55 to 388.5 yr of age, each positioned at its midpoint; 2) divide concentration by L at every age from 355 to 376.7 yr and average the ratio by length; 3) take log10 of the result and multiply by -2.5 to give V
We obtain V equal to 0.028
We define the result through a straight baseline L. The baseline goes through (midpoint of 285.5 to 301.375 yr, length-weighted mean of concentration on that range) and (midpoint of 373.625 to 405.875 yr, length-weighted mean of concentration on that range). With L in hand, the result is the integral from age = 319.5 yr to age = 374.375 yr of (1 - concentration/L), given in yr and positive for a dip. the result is -4.5 yr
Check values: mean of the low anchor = 8.82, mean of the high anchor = 12.8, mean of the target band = 11.9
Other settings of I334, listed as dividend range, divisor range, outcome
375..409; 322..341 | 1.09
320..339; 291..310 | 1.25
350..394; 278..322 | 1.14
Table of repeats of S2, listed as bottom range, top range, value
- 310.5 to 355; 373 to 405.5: 1.07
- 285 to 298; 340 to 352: 1.31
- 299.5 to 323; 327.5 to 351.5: 1.02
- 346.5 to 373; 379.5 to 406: 1.08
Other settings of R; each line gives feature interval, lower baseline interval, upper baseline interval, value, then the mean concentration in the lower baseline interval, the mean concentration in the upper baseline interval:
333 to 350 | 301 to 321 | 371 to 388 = 0.3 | 12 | 12.5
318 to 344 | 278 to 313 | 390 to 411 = -1.2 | 10.5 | 13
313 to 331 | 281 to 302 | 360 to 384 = -2.5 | 9.35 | 12.2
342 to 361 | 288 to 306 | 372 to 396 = -1.1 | 9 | 12.7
